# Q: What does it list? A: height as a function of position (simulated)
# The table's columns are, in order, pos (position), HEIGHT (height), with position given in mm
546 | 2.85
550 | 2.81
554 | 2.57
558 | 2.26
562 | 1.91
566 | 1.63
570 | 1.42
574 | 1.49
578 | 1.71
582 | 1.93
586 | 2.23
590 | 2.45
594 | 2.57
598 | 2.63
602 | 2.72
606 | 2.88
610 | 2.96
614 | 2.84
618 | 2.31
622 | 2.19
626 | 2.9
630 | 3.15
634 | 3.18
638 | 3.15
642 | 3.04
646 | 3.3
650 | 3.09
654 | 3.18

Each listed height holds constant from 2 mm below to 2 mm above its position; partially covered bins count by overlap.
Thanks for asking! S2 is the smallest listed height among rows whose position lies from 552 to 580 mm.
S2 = 1.42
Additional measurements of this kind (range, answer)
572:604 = 1.49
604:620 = 2.31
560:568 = 1.63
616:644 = 2.19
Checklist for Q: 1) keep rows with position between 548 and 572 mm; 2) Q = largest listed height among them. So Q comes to 2.81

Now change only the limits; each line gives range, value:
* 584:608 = 2.88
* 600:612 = 2.96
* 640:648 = 3.3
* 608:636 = 3.18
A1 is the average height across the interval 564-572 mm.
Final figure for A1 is 1.52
